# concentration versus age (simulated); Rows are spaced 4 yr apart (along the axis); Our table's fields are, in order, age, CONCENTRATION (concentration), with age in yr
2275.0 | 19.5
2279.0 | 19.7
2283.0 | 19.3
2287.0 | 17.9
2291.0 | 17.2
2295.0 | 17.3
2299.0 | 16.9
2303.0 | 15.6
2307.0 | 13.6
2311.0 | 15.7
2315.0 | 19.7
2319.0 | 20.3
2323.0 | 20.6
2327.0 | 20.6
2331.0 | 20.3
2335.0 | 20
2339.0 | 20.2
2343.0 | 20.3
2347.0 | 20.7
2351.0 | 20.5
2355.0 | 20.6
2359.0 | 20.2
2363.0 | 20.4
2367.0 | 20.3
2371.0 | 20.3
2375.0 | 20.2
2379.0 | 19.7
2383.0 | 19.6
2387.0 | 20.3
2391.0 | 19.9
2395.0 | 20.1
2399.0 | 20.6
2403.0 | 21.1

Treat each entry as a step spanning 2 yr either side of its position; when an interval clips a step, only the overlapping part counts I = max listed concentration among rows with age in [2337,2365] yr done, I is 20.7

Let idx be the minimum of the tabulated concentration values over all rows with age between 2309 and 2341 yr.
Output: 15.7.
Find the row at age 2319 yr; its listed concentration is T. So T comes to 20.3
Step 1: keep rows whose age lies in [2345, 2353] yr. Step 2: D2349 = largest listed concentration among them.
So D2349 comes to 20.7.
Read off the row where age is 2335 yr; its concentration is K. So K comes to 20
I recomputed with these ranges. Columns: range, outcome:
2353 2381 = 20.6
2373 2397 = 20.3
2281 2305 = 19.3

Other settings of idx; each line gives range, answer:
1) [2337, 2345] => 20.2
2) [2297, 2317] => 13.6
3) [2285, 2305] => 15.6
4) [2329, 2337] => 20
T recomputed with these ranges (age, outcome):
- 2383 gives 19.6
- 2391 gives 19.9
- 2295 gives 17.3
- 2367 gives 20.3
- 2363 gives 20.4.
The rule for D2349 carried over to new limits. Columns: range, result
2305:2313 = 15.7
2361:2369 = 20.4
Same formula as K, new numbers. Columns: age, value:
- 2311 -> 15.7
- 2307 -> 13.6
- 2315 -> 19.7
